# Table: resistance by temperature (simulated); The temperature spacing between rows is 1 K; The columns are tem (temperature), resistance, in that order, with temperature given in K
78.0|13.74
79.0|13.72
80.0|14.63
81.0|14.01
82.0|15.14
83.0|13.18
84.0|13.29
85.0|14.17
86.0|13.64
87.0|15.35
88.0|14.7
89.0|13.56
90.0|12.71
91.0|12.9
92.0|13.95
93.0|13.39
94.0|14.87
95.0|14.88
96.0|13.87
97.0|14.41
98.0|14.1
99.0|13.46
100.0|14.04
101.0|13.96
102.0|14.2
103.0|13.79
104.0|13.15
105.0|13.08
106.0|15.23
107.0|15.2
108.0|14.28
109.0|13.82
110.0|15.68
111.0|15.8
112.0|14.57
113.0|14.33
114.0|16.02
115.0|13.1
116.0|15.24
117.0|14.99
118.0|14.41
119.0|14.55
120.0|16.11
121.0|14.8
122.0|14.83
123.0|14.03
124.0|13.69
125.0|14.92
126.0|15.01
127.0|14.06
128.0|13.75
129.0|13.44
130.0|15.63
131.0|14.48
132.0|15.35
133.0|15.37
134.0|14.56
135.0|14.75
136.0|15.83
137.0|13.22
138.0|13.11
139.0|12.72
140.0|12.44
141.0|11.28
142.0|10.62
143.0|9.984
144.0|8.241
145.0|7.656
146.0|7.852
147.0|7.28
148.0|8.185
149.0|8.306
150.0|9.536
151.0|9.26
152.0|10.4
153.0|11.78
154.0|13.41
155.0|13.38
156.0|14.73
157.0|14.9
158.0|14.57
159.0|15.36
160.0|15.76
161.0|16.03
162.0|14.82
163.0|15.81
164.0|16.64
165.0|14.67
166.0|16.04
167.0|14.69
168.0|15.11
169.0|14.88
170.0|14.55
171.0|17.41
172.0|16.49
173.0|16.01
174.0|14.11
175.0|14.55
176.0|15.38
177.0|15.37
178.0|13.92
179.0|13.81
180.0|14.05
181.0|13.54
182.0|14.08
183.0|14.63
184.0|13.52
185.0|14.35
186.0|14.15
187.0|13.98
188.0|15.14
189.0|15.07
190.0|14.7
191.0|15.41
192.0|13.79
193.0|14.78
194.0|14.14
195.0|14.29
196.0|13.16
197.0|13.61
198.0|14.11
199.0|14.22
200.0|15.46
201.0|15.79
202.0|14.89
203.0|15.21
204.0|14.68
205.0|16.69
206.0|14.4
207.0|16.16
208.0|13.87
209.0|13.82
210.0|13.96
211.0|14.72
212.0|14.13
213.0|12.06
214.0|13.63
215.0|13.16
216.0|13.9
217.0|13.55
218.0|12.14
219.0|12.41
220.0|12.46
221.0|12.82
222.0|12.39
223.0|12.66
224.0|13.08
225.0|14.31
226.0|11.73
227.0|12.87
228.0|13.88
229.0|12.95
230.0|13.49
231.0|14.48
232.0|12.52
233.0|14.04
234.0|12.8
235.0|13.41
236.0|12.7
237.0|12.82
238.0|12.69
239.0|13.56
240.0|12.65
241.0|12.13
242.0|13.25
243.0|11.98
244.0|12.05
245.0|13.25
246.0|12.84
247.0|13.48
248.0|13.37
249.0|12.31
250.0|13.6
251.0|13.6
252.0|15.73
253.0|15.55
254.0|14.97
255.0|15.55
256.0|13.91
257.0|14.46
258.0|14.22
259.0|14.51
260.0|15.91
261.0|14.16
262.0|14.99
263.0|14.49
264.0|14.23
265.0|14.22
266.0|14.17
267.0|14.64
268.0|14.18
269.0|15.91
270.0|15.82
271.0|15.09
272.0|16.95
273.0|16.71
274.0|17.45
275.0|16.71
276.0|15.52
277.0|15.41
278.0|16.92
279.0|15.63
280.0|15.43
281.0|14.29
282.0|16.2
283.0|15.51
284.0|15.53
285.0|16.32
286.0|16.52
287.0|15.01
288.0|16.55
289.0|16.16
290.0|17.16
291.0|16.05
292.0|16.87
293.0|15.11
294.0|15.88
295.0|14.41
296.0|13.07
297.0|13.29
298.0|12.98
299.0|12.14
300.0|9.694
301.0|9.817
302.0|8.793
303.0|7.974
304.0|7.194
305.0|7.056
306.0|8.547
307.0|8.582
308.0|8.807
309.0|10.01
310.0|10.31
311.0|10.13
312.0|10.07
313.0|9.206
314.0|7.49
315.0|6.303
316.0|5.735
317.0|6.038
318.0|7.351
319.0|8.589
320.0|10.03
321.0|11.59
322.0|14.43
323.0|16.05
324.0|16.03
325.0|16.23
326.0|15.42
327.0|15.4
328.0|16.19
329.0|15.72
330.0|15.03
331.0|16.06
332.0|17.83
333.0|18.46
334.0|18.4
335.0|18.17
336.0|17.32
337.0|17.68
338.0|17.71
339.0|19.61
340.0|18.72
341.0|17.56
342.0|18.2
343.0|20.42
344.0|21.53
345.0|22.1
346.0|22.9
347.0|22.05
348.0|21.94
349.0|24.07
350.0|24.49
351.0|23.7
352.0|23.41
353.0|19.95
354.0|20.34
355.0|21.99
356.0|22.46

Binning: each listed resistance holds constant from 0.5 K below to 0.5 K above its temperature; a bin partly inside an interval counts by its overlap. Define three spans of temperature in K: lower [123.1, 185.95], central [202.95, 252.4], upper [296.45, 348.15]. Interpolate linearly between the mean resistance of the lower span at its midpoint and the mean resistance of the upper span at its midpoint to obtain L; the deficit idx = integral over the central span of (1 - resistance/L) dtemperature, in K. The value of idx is 0.8 K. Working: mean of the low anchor 13.5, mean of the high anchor 13.7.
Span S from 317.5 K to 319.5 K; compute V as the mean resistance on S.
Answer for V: 7.97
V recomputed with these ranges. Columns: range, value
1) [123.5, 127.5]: 14.4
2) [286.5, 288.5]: 15.8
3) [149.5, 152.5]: 9.73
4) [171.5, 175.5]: 15.3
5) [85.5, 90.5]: 14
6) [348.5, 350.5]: 24.3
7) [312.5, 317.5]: 6.95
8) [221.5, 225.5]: 13.1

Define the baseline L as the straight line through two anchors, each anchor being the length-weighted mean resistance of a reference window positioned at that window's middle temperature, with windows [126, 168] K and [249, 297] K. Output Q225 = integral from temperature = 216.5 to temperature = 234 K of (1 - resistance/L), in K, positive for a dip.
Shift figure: 1.7 K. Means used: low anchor 13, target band 13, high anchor 15.3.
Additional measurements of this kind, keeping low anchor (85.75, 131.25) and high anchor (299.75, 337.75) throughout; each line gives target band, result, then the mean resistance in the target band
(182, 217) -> -2.76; 14.4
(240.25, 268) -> -2.76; 14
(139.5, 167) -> 3.18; 12.2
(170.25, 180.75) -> -1.13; 15.1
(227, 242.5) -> -0.26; 13.1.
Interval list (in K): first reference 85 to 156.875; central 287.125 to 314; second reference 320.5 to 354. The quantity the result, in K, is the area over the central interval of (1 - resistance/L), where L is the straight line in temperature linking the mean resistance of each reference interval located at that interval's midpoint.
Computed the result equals 9.07 K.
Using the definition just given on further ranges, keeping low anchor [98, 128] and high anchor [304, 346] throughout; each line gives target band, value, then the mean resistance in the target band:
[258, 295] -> -4.23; 15.6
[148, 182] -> 0.44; 14.1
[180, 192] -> -0.10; 14.4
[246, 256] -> -0.07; 14.2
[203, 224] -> 0.70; 13.7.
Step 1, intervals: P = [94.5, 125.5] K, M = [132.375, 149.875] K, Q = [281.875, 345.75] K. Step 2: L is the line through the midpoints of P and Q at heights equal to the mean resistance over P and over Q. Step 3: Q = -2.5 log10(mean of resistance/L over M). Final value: 0.27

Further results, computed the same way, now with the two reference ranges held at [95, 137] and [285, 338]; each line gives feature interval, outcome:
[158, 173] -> -0.11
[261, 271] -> -0.11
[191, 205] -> -0.06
